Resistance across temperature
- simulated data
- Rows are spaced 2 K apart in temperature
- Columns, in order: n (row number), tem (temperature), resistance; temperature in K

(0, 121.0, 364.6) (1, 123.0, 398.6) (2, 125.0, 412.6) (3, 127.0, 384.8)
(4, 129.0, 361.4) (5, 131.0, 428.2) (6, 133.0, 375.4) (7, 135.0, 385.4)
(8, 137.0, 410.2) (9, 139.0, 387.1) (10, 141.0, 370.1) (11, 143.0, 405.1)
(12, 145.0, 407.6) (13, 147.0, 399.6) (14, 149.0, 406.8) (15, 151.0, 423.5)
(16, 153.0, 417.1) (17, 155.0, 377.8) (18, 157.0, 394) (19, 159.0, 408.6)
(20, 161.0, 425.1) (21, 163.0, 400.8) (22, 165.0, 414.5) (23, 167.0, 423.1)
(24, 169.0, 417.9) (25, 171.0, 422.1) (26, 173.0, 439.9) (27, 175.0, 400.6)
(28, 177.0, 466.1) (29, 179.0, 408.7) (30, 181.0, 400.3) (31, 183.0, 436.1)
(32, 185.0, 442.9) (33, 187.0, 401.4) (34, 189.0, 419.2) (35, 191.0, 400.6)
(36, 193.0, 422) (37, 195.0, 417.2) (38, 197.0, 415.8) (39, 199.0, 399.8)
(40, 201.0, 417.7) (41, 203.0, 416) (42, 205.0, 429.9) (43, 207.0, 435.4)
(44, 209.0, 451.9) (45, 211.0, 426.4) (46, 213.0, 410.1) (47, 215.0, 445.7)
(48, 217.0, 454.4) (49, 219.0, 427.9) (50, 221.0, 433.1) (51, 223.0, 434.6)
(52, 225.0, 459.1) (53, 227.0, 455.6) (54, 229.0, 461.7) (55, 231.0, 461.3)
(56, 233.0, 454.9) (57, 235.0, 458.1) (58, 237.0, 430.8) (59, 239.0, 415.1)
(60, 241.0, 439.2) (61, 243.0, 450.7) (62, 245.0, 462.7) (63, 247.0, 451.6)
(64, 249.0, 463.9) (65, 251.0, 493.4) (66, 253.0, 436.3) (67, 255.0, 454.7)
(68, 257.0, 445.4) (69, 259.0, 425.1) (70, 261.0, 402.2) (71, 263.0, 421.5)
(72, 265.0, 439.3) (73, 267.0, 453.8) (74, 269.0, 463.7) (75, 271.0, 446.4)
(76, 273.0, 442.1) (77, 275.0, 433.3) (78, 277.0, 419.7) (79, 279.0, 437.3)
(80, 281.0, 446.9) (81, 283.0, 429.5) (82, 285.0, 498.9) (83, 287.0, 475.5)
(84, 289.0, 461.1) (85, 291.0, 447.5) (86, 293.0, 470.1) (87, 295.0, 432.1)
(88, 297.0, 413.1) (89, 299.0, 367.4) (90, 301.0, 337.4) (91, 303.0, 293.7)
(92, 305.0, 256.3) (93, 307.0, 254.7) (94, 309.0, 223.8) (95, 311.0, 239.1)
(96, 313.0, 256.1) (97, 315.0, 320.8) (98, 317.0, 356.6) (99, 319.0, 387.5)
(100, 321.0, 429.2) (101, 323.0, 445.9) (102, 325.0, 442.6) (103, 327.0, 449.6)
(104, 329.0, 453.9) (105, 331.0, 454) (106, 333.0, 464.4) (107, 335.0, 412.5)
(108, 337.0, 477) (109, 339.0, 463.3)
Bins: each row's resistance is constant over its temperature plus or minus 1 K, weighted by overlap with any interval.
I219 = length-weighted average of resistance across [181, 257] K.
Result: 437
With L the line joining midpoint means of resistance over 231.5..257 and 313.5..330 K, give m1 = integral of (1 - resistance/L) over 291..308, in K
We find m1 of 2.5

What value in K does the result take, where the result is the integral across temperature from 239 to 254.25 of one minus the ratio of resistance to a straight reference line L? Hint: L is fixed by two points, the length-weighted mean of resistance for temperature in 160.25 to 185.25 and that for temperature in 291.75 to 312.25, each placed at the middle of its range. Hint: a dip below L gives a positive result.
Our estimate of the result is -3.5 K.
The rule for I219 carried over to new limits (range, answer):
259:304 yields 429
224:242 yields 448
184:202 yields 415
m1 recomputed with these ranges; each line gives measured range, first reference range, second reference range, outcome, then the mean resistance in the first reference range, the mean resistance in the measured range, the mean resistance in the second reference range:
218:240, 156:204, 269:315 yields -2.3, 417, 445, 386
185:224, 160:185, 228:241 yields 0.9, 422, 425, 446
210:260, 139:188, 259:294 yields -1.4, 412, 446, 446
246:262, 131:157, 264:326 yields -2.1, 398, 447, 394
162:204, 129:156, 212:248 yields 0.1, 398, 418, 445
